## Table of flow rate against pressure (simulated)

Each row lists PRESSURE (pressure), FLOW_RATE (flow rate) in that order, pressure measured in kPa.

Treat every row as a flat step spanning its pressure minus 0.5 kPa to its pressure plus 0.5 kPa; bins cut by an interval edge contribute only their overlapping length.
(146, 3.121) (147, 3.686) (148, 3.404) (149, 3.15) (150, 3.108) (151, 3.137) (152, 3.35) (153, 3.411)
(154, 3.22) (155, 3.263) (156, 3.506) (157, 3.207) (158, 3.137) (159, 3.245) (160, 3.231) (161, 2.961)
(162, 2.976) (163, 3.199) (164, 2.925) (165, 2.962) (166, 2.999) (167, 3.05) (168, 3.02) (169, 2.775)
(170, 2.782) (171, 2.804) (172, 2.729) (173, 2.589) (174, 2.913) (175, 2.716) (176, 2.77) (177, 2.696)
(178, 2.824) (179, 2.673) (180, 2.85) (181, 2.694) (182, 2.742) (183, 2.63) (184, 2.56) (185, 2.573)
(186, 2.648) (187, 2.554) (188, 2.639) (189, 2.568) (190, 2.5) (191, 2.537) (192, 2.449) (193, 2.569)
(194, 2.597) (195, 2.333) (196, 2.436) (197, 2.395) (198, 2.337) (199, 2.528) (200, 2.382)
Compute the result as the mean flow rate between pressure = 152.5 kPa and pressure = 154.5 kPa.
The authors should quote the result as 3.32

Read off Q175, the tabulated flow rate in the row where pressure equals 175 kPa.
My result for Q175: 2.716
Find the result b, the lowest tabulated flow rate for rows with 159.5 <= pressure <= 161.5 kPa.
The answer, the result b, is 2.961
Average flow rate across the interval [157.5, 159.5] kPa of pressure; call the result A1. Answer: 3.19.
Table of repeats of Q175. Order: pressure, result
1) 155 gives 3.263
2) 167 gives 3.05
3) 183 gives 2.63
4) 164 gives 2.925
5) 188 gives 2.639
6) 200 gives 2.382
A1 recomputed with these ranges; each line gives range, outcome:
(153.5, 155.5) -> 3.24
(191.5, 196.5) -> 2.48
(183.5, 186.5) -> 2.59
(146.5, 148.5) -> 3.54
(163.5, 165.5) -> 2.94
